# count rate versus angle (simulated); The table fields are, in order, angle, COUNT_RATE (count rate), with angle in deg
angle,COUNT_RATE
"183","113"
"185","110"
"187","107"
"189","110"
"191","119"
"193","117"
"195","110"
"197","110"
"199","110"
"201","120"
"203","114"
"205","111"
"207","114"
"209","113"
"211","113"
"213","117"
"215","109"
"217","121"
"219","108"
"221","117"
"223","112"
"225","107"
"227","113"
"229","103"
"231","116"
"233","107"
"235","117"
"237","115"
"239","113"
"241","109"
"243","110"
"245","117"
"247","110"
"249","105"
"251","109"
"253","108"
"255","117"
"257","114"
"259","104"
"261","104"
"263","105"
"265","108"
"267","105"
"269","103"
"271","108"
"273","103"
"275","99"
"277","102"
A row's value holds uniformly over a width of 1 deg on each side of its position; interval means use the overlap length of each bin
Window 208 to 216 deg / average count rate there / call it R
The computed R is 113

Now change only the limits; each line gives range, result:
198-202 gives 115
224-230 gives 108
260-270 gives 105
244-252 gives 110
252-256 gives 112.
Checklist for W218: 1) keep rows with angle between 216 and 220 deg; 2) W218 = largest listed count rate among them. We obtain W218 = 121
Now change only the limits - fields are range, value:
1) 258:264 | 105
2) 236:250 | 117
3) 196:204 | 120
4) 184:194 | 119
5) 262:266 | 108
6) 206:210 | 114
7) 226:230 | 113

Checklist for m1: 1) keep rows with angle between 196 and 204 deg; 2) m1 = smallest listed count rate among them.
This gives 110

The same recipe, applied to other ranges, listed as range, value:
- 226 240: 103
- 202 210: 111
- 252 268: 104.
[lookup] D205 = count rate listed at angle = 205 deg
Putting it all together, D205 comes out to 111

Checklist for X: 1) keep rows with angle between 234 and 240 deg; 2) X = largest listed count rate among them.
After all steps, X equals 117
